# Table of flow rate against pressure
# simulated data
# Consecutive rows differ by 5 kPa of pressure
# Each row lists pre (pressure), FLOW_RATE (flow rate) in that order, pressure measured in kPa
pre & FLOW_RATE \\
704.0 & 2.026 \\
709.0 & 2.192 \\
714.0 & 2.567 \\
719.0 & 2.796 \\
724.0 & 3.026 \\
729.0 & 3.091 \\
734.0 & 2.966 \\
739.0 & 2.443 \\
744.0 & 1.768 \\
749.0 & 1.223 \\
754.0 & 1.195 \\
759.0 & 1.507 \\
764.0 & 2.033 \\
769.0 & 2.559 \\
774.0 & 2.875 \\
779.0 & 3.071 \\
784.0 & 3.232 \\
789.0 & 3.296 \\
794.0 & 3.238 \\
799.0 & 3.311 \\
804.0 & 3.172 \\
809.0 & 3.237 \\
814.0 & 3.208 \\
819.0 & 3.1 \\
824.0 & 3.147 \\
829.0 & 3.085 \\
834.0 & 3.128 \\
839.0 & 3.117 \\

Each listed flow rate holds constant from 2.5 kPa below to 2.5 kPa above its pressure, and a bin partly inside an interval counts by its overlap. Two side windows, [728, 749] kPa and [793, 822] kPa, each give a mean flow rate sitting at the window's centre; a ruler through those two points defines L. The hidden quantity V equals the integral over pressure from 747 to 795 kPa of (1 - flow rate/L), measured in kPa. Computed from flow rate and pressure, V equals 6.8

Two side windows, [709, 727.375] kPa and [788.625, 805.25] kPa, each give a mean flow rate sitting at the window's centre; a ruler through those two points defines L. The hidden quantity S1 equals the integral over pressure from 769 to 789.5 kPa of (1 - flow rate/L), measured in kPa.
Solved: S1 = 0.7 kPa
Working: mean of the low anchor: 2.73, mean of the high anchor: 3.26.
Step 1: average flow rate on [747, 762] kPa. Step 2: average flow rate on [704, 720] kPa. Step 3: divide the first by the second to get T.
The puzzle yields 0.6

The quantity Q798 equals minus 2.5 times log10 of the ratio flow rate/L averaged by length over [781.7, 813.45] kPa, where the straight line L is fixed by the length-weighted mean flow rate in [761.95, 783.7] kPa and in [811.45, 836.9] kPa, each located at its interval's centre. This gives -0.12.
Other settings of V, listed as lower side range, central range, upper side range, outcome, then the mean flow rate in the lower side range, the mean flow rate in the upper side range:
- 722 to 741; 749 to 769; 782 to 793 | 9.3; 2.89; 3.26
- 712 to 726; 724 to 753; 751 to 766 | -0.9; 2.8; 1.55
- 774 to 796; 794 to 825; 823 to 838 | -0.6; 3.17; 3.12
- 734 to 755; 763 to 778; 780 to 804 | 0.2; 1.85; 3.25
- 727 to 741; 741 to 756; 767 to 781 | 7.4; 2.84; 2.84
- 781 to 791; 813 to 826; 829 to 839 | 0.0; 3.25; 3.11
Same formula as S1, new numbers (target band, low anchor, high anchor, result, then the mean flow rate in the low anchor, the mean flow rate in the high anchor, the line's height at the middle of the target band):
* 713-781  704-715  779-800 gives 8.4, 2.27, 3.24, 2.73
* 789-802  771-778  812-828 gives -1.2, 2.89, 3.14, 3.01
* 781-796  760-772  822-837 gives -4.2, 2.22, 3.12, 2.54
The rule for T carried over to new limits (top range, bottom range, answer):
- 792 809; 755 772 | 1.63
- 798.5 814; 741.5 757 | 2.31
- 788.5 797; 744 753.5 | 2.40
